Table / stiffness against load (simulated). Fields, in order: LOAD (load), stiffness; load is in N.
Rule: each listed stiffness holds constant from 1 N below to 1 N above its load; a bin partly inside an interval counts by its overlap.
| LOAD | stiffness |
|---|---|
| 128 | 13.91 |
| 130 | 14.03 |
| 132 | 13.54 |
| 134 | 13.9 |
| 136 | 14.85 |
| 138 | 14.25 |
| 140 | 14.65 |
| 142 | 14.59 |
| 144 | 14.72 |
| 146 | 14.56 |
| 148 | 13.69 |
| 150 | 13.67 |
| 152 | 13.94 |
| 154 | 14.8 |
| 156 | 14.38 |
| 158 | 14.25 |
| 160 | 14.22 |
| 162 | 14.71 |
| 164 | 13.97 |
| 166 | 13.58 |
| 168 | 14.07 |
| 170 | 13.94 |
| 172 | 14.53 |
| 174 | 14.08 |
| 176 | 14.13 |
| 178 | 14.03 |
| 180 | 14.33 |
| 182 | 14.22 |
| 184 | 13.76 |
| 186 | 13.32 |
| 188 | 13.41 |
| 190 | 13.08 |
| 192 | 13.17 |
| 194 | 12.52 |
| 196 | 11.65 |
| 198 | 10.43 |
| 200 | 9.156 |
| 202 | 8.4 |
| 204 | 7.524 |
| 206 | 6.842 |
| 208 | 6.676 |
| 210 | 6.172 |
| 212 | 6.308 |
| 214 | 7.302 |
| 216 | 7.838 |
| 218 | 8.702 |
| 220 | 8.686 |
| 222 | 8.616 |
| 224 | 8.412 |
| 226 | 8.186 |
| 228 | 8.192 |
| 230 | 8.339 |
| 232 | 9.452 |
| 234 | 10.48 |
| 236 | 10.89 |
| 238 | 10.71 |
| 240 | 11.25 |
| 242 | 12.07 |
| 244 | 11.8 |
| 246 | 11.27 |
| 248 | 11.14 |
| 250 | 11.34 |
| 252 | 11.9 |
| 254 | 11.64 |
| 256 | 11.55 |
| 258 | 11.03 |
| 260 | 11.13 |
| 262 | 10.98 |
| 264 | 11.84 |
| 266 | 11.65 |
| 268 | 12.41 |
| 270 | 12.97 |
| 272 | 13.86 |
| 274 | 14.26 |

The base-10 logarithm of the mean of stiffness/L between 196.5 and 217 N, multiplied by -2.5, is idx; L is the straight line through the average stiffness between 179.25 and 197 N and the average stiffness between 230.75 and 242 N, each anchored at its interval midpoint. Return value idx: 0.50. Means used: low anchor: 13.3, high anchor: 10.6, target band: 7.76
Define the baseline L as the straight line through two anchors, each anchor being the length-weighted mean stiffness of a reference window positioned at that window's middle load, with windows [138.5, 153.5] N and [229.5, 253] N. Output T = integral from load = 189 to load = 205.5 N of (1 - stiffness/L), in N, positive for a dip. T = 2.5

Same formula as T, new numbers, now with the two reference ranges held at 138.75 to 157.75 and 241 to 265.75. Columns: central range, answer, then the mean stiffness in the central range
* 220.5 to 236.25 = 4.1 N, 8.97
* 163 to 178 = -0.3 N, 14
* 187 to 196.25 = 0.2 N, 12.9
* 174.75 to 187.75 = -0.5 N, 13.9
